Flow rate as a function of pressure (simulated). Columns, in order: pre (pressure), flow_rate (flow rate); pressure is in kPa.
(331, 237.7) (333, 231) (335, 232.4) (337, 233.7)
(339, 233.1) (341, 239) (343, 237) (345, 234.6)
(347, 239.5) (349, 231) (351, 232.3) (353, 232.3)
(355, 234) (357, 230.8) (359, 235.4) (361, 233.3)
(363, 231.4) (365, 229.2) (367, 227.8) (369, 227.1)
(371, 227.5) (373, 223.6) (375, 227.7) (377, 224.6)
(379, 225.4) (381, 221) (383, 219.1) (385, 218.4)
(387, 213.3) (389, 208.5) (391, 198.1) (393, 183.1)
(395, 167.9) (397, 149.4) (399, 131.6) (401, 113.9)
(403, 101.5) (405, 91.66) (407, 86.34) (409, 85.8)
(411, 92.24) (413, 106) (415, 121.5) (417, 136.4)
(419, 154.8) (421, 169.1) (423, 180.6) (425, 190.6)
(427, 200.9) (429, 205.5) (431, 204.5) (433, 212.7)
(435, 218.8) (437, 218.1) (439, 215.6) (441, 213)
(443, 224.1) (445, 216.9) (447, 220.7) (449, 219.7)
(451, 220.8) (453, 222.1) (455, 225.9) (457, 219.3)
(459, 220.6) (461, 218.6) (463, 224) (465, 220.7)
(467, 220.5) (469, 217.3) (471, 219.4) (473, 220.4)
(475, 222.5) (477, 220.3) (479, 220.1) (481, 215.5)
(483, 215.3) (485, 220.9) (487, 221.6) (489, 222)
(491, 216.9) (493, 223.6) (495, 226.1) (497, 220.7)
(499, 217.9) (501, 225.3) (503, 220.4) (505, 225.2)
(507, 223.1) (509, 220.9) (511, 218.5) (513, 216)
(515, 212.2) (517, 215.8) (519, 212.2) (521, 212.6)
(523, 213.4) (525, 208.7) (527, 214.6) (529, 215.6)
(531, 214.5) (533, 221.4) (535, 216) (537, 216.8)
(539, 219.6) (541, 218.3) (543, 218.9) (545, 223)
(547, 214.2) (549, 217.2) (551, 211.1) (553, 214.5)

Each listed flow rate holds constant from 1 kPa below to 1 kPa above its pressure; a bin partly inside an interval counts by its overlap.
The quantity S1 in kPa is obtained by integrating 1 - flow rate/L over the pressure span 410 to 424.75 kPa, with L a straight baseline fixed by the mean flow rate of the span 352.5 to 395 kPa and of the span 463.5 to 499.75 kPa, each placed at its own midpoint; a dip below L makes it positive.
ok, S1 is 5.4 kPa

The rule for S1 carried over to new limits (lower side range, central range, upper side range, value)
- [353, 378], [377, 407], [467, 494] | 7.2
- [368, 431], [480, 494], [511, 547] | -1.2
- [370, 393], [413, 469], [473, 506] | 4.2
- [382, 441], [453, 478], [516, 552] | -4.4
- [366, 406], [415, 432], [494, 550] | 1.8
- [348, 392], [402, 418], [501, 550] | 8.6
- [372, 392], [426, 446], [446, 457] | 0.7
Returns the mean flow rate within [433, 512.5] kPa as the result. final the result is 220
